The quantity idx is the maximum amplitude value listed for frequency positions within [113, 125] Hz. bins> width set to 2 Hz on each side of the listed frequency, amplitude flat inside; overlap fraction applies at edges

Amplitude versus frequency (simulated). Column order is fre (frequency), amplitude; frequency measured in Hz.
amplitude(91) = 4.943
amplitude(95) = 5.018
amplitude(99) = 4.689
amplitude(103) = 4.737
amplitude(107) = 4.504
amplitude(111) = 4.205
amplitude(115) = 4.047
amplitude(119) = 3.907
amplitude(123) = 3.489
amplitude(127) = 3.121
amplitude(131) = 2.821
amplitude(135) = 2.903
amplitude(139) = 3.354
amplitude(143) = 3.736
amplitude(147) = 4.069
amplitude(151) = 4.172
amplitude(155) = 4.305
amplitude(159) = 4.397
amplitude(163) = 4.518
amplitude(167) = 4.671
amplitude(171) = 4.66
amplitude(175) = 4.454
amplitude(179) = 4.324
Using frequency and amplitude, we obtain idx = 4.047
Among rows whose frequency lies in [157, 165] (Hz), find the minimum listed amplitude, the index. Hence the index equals 4.397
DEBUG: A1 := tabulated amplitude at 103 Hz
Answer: 4.737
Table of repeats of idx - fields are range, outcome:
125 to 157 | 4.305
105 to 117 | 4.504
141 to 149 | 4.069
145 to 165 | 4.518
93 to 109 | 5.018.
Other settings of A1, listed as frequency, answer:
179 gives 4.324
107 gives 4.504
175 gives 4.454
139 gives 3.354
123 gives 3.489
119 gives 3.907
